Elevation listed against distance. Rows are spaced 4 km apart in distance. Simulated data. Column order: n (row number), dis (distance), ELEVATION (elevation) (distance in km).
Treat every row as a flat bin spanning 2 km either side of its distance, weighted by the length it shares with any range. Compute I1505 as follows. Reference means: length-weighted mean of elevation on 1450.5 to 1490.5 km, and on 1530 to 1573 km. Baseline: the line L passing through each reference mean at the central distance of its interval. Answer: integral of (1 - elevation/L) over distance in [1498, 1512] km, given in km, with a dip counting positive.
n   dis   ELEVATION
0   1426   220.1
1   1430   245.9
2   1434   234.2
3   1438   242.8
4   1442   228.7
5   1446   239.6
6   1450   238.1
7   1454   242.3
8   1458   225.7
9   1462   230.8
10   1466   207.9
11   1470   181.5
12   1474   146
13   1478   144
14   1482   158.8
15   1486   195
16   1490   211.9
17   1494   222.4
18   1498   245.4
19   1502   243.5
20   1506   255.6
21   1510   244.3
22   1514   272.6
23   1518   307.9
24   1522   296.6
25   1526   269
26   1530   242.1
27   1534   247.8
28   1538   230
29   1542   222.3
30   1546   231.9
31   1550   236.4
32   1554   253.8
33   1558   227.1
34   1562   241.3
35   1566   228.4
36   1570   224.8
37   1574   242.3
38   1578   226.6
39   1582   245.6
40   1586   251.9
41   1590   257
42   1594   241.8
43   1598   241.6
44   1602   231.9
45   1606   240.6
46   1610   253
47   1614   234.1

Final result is -2.3 km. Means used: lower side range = 195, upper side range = 235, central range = 247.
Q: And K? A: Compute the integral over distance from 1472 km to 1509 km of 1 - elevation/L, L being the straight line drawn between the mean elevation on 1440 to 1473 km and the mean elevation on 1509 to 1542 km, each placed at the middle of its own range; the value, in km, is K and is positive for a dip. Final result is 5.96 km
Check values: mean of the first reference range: 222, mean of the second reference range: 262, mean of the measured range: 204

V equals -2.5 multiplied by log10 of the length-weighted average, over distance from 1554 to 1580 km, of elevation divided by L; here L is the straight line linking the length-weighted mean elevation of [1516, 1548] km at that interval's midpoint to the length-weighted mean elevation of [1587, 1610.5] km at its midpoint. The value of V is 0.07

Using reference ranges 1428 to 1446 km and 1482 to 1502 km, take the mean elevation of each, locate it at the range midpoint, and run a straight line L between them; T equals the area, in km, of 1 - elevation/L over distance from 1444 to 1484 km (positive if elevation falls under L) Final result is 4.6 km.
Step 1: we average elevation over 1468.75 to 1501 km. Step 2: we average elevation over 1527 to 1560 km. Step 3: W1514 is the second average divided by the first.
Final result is 1.25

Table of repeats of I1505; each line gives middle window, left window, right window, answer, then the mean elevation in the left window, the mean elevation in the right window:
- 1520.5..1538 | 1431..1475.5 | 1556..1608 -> -2.1 km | 221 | 239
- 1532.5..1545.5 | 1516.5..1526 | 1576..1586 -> 2.1 km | 295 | 239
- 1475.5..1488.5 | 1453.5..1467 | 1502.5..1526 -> 4.2 km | 226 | 273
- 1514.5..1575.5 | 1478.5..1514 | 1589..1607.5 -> -4.3 km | 222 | 242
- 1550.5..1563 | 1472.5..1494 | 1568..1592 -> -0.8 km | 176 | 241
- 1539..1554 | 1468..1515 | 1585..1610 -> -0.4 km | 209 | 245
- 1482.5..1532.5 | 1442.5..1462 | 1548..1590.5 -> -2.3 km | 235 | 239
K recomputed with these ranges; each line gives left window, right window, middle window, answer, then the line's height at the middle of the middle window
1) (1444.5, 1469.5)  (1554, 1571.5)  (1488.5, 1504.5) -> -0.17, 230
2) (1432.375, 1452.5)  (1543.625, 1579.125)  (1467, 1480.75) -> 4.39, 236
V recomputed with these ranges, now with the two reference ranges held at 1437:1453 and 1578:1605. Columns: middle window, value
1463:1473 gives 0.23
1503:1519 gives -0.11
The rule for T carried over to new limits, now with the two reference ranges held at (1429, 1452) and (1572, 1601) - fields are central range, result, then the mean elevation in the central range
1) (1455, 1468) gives 0.8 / 223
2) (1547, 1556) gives -0.1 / 244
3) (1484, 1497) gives 1.5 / 213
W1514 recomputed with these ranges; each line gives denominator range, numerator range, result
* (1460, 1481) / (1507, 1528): 1.53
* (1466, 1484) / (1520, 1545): 1.54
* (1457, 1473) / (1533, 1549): 1.12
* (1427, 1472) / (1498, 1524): 1.17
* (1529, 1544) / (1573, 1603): 1.03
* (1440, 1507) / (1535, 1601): 1.12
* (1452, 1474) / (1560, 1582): 1.11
